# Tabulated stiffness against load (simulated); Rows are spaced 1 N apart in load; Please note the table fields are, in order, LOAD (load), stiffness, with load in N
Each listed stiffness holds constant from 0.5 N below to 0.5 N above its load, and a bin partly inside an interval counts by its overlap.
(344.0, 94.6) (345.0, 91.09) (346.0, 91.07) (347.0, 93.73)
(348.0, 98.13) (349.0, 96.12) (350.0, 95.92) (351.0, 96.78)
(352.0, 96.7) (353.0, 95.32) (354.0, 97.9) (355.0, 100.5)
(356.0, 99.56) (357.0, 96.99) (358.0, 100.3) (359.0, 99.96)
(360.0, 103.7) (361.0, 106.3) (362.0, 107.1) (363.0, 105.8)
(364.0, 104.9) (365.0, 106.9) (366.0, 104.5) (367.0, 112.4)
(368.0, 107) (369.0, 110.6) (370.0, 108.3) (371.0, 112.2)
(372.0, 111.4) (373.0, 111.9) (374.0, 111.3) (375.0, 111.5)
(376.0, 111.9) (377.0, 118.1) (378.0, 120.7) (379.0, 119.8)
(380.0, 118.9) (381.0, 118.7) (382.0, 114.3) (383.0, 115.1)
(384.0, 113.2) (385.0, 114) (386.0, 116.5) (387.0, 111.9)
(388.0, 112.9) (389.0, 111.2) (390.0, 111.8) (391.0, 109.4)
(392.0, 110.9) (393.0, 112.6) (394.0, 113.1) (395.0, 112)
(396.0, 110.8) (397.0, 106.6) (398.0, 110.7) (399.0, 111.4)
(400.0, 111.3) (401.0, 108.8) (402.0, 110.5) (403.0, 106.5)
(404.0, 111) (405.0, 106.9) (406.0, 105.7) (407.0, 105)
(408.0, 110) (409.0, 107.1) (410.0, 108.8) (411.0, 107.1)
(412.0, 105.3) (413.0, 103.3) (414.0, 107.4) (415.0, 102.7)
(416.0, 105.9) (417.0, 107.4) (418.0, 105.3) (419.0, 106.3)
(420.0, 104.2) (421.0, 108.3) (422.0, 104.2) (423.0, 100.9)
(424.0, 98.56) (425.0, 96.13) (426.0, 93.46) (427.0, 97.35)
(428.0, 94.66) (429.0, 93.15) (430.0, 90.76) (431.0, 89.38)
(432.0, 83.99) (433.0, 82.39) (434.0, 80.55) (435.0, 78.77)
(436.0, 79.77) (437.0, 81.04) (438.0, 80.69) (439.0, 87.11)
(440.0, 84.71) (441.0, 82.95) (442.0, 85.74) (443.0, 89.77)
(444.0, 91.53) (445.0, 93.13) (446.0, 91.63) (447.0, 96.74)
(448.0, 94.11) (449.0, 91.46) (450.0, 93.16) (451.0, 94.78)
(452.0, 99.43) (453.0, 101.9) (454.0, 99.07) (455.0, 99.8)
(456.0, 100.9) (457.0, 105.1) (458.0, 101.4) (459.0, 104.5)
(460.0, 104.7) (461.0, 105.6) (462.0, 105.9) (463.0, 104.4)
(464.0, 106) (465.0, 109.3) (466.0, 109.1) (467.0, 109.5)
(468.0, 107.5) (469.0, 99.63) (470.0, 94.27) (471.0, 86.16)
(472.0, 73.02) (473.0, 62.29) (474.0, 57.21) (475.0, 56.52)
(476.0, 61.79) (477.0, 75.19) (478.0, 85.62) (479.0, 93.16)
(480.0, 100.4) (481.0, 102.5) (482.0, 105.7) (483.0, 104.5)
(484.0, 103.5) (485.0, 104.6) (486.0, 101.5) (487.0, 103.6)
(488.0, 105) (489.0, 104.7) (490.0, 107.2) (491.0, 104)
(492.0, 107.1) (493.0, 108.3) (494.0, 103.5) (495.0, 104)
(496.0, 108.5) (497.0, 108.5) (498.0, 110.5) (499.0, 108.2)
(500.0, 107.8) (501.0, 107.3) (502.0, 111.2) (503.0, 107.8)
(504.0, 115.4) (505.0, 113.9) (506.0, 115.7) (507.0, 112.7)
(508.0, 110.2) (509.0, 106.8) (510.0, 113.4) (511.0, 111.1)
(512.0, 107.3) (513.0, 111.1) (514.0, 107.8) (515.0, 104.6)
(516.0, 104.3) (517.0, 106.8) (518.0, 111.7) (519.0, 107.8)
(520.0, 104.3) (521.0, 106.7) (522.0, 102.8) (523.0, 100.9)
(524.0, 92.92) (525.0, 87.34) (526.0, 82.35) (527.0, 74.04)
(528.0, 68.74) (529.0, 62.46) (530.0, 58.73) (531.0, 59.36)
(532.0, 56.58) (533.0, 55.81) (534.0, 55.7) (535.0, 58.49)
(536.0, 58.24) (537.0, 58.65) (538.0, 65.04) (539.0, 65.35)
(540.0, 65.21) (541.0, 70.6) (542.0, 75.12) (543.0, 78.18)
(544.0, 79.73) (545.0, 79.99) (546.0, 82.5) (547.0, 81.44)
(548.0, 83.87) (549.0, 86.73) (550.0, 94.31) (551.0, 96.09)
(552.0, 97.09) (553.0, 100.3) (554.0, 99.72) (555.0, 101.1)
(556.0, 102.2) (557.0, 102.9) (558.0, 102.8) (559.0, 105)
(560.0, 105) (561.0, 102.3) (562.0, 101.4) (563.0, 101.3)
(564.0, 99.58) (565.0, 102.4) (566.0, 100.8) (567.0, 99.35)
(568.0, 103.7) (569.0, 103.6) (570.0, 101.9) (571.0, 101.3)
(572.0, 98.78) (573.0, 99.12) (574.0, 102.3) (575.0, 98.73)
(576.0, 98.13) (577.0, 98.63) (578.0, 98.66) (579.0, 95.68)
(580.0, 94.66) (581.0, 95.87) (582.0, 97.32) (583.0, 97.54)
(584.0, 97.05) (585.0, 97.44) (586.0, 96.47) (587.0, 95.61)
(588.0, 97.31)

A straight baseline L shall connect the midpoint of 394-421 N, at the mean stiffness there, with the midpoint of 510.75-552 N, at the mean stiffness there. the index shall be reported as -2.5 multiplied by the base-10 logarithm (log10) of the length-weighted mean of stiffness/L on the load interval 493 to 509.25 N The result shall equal -0.22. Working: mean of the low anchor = 108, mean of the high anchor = 83.4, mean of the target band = 110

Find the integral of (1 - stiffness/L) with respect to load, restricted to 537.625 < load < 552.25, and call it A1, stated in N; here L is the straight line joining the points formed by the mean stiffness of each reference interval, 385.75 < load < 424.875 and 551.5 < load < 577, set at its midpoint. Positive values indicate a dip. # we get 3.2 N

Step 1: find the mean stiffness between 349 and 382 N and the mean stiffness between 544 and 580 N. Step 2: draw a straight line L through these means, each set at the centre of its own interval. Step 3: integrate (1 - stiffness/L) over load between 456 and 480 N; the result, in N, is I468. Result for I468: 2.3 N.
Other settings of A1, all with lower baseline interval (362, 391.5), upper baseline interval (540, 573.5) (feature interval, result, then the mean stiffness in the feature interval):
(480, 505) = -1.4 N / 106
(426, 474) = 5.4 N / 93.2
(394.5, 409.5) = 0.1 N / 109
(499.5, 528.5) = -1.5 N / 104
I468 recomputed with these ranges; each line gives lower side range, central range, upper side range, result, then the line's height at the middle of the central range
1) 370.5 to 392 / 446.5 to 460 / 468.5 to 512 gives 0.7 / 105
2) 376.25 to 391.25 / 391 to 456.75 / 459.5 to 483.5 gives 3.5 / 105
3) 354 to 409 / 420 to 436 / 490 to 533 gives 2.0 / 106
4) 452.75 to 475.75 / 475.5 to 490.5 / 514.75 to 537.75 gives -1.0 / 91.1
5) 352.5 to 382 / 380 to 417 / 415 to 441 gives -3.5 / 101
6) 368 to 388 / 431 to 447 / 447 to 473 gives 2.7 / 103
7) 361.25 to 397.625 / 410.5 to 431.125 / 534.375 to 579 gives 1.1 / 107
